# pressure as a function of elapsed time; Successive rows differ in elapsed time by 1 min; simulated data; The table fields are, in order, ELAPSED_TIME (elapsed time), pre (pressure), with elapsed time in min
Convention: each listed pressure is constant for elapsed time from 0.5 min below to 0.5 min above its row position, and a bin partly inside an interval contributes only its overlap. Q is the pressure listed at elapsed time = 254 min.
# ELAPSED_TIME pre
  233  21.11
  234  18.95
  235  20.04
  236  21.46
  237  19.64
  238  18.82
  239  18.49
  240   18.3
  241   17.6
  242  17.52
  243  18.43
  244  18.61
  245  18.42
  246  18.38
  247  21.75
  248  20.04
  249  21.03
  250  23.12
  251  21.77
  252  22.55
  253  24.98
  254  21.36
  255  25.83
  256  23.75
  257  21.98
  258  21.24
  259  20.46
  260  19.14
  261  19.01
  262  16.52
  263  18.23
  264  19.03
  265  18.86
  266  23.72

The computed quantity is 21.36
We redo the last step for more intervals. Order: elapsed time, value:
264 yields 19.03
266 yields 23.72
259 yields 20.46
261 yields 19.01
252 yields 22.55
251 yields 21.77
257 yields 21.98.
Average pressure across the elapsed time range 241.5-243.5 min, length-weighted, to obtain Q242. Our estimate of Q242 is 18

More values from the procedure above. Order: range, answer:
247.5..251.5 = 21.5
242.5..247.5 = 19.1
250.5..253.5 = 23.1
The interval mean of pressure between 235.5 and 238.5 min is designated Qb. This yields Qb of 20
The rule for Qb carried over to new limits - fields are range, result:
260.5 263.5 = 17.9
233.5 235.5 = 19.5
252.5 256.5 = 24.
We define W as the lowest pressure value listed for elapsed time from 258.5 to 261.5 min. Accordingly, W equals 19.01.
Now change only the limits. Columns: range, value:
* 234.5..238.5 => 18.82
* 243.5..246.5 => 18.38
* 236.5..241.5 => 17.6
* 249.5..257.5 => 21.36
